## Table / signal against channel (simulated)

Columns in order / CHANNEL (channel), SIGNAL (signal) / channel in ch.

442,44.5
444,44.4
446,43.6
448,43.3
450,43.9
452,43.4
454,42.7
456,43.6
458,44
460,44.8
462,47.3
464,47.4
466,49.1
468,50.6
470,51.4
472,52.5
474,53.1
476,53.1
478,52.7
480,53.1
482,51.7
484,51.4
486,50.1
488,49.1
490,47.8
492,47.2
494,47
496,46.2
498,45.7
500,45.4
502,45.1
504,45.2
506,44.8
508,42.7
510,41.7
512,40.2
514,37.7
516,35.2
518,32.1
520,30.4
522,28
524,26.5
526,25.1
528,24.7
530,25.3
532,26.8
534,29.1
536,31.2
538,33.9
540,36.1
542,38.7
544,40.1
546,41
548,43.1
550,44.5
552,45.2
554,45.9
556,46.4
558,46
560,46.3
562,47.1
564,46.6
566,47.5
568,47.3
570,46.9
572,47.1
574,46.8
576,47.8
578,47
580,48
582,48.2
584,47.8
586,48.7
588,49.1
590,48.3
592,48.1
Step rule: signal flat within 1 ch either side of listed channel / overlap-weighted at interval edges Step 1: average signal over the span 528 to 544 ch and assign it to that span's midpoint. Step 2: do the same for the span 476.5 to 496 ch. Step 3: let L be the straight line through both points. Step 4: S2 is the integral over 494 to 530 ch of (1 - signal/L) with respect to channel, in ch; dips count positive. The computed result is 3.12 ch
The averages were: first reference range 49.9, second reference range 31.7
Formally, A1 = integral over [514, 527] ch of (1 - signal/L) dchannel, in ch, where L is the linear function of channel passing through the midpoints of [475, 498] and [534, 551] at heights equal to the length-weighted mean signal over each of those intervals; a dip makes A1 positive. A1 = 3.8 ch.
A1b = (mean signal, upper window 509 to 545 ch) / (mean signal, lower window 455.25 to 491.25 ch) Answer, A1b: 0.65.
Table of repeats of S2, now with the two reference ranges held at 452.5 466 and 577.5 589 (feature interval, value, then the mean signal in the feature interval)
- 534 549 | 3.2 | 37.2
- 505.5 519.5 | 2.3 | 38.7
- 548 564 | 0.6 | 45.8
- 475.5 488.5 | -1.7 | 51.6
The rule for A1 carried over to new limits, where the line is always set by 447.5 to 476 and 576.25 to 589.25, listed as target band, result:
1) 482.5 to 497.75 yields -0.31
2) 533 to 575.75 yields 4.57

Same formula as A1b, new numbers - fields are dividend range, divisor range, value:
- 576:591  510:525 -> 1.44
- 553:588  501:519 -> 1.16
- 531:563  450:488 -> 0.82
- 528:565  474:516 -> 0.84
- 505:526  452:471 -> 0.76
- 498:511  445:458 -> 1.02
